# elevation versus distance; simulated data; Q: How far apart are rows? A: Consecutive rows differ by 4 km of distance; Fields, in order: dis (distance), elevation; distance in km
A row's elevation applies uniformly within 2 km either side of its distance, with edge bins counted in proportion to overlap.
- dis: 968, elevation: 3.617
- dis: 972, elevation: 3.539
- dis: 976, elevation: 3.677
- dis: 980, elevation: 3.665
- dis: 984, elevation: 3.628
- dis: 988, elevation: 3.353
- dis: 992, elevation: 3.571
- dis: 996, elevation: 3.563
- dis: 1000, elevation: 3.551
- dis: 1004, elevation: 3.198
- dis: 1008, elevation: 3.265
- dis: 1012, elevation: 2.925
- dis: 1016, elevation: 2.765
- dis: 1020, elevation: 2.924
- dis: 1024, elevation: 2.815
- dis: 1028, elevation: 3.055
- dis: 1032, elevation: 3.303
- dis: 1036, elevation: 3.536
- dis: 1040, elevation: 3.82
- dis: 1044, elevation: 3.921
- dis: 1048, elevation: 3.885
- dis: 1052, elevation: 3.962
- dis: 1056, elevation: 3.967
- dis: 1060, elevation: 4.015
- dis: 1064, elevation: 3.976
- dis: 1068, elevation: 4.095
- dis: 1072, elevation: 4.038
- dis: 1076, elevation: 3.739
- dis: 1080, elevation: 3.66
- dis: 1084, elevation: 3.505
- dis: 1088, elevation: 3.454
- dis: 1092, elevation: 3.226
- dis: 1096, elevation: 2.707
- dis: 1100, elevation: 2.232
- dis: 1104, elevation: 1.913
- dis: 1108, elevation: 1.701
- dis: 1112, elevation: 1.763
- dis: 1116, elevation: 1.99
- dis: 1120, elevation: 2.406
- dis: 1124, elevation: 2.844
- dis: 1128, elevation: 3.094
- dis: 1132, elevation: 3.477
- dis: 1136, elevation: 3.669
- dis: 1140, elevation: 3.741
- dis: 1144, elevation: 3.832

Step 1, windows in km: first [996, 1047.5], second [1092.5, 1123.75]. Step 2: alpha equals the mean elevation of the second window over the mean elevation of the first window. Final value 0.67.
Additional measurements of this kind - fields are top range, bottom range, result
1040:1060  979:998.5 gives 1.11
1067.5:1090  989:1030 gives 1.18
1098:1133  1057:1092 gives 0.62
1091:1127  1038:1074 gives 0.58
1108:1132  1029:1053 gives 0.66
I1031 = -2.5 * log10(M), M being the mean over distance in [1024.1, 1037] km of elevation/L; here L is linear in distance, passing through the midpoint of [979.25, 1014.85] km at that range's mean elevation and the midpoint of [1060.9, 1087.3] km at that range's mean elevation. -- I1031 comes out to 0.12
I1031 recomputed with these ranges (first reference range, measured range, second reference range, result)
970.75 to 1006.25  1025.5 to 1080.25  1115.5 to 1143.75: -0.13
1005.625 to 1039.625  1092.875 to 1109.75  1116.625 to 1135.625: 0.32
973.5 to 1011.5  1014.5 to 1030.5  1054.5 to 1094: 0.23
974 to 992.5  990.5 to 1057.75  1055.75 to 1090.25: 0.09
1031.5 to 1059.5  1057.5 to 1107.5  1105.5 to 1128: -0.11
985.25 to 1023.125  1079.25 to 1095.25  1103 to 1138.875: -0.22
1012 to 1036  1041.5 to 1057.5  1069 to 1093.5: -0.19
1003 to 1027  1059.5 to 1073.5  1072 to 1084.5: -0.13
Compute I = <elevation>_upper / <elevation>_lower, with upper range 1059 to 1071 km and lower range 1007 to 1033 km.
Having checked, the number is 1.3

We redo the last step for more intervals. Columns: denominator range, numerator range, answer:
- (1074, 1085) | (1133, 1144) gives 1.02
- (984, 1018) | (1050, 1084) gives 1.19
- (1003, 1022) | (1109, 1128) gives 0.77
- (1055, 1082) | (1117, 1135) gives 0.75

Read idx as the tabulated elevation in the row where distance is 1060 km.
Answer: 4.015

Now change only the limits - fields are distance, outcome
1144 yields 3.832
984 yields 3.628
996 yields 3.563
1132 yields 3.477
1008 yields 3.265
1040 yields 3.82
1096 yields 2.707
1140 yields 3.741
